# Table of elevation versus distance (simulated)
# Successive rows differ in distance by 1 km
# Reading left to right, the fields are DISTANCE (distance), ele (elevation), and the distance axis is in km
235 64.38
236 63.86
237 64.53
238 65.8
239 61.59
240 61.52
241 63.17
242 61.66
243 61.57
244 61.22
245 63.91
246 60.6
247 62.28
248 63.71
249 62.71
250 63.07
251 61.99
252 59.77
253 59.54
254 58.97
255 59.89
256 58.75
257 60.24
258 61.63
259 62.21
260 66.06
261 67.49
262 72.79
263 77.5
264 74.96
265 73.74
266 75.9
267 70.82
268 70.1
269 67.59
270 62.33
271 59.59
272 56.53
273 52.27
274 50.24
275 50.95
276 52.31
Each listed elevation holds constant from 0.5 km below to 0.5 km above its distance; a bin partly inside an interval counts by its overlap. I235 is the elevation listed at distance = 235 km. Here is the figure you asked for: 64.38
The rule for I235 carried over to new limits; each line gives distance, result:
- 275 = 50.95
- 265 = 73.74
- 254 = 58.97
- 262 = 72.79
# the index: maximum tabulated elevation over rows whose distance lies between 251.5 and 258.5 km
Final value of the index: 61.63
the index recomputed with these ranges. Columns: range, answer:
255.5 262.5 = 72.79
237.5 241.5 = 65.8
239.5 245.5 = 63.91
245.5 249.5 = 63.71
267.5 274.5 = 70.1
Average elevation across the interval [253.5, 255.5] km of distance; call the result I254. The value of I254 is 59.4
